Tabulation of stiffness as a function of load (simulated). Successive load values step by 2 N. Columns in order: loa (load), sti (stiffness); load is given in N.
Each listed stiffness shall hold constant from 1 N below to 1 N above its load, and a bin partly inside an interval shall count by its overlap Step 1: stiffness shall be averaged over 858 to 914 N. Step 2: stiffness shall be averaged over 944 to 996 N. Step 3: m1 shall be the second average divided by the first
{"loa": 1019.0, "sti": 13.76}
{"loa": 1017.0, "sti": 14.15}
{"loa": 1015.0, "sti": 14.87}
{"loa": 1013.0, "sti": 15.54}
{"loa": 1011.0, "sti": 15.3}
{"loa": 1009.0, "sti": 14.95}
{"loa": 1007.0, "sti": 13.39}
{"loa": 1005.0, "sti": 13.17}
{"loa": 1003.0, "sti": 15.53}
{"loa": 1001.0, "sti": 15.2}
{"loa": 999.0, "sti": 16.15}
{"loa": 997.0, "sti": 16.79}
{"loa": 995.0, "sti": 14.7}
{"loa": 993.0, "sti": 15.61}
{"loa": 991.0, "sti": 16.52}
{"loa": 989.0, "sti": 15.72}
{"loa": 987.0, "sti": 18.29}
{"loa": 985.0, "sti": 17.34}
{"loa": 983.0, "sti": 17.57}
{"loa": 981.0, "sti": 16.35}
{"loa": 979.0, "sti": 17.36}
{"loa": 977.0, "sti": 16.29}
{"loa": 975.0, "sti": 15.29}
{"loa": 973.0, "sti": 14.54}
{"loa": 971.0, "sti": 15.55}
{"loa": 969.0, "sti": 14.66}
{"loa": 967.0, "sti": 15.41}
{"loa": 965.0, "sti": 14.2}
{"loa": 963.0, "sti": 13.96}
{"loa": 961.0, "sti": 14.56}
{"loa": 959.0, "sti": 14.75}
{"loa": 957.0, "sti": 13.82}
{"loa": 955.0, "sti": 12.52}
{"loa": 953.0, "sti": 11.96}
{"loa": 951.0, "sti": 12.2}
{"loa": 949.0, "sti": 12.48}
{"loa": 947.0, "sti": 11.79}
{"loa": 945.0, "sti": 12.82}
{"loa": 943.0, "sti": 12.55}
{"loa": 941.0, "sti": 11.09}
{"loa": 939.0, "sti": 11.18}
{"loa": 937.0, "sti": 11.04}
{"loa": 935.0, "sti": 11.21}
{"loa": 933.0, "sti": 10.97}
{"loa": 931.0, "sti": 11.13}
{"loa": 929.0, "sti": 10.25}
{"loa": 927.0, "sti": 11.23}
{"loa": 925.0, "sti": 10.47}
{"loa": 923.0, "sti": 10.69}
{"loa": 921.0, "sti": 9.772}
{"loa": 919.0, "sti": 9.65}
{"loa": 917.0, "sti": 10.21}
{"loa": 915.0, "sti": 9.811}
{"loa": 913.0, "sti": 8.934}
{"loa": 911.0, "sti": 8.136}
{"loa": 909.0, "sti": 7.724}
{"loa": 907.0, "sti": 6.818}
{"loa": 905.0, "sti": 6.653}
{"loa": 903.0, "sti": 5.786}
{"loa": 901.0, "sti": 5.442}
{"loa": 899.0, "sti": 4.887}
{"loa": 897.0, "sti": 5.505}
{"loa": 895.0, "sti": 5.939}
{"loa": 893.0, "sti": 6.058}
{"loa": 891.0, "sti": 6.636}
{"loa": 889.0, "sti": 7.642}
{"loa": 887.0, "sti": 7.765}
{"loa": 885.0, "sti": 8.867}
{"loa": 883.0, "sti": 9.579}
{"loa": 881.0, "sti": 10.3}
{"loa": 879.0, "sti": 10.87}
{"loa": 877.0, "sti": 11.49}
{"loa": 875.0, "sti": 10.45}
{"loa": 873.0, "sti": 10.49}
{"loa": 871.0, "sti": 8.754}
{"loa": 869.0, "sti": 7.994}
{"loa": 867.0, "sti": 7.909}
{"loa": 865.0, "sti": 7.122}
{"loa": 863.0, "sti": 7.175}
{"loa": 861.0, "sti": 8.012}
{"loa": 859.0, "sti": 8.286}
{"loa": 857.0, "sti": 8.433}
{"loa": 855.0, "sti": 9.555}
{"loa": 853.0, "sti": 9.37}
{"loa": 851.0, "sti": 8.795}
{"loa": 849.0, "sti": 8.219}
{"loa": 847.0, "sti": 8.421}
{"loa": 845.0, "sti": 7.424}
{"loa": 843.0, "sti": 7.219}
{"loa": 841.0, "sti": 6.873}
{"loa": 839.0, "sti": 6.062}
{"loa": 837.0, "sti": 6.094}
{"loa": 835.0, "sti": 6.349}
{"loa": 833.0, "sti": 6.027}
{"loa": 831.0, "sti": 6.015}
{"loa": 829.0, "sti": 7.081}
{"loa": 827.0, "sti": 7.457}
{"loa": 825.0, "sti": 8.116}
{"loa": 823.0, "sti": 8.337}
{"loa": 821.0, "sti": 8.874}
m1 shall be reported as 1.88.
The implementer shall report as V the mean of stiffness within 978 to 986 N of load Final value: 17.2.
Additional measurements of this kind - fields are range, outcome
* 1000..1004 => 15.4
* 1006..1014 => 14.8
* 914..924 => 10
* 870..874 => 9.62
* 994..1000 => 15.9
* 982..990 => 17.2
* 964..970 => 14.8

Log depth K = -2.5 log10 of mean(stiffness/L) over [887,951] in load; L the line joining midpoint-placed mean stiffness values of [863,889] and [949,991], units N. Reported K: 0.29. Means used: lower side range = 9.15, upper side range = 15.1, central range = 9.2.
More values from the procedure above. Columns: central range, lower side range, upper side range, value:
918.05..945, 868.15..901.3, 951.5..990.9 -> 0.104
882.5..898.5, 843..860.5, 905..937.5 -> 0.278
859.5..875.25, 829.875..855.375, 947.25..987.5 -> 0.061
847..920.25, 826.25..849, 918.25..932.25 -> 0.056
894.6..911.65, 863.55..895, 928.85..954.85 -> 0.485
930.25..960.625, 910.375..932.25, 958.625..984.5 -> 0.044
